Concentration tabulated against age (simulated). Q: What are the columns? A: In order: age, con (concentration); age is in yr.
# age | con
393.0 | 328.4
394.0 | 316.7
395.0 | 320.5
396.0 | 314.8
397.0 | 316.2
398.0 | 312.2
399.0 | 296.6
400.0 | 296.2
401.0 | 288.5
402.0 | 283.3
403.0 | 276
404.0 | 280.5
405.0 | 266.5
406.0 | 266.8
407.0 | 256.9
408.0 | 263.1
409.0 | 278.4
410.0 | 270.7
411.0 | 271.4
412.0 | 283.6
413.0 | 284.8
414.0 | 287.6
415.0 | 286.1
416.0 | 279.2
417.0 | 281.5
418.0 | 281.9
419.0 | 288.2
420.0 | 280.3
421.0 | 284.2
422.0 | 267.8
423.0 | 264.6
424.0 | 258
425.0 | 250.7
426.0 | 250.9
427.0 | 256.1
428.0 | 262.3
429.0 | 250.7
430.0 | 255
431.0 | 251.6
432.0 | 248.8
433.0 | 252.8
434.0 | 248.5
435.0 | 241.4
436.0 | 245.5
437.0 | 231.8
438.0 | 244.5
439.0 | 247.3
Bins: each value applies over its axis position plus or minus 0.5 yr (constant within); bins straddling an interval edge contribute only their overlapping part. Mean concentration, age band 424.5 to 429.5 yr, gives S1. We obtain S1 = 254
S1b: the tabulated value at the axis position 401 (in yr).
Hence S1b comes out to 288.5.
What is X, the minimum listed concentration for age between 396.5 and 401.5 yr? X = 288.5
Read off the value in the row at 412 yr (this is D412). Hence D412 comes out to 283.6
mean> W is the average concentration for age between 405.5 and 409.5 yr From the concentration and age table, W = 266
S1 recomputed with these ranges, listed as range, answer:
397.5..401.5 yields 298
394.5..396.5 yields 318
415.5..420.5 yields 282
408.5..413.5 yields 278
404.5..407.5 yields 263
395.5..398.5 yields 314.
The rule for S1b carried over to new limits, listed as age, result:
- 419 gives 288.2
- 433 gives 252.8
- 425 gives 250.7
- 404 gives 280.5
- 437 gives 231.8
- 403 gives 276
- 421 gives 284.2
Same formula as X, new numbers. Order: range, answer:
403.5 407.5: 256.9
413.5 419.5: 279.2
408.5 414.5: 270.7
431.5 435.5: 241.4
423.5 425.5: 250.7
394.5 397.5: 314.8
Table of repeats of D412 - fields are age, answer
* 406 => 266.8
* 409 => 278.4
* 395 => 320.5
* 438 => 244.5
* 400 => 296.2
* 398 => 312.2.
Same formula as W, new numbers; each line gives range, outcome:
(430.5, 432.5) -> 250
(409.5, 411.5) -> 271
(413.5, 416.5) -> 284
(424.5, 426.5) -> 251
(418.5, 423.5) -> 277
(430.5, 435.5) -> 249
